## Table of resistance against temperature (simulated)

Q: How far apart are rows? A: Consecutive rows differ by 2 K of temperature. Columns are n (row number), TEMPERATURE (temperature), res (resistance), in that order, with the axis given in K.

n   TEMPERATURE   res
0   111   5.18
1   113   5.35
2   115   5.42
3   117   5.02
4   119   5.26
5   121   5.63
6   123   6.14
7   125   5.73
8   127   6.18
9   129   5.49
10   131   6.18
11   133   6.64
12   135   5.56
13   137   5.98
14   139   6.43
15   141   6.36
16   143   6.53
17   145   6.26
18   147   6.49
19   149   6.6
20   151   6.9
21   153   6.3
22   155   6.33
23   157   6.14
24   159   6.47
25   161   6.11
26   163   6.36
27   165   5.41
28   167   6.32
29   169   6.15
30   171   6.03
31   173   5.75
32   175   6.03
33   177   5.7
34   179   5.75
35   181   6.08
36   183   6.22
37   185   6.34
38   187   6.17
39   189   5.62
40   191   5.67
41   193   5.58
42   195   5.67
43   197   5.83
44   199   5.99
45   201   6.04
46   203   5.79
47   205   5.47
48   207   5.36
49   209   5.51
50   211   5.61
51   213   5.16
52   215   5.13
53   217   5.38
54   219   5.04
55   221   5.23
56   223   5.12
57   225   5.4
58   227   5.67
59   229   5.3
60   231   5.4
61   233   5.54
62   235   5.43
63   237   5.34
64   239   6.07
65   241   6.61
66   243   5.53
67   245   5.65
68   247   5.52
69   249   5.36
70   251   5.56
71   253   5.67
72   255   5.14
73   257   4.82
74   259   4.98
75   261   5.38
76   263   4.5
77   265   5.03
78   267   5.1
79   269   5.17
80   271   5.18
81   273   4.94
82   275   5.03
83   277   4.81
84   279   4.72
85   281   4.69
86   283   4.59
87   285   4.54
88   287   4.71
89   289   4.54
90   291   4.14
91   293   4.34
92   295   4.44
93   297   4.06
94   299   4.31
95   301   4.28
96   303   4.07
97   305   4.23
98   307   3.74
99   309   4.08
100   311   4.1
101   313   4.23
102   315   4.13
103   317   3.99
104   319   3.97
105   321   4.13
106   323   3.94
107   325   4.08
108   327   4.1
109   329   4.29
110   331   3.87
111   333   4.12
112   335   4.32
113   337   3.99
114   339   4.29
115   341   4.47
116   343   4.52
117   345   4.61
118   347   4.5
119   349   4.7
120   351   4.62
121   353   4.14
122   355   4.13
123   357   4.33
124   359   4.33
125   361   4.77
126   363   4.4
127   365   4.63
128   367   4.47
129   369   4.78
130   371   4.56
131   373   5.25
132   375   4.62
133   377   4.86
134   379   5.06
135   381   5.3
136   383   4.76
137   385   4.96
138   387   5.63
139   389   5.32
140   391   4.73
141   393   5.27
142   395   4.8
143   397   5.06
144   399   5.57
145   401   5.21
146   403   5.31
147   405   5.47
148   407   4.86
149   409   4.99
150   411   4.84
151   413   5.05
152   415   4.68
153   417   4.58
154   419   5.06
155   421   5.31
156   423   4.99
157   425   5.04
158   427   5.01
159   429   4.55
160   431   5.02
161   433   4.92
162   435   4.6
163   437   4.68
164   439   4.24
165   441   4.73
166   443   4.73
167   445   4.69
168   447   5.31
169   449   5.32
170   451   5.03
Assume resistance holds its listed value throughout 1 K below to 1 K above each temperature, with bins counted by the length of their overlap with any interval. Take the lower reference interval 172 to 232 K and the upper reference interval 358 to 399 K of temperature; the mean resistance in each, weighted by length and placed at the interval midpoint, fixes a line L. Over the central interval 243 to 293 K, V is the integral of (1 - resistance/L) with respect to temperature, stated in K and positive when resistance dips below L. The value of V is 3.5 K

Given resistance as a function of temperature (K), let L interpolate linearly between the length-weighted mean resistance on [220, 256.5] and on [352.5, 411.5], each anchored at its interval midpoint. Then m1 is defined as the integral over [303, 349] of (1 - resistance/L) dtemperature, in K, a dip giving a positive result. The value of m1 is 8.55 K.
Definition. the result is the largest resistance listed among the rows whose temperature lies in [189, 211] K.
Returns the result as 6.04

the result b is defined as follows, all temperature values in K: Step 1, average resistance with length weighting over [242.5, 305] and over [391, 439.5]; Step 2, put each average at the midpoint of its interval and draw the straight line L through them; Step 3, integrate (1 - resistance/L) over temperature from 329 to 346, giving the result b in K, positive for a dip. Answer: 2.2 K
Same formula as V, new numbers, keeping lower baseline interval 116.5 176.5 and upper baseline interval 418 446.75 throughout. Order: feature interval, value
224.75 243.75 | 0.2 K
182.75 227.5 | 1.9 K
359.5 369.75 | 1.1 K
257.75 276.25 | 1.8 K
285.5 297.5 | 2.3 K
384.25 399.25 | -0.4 K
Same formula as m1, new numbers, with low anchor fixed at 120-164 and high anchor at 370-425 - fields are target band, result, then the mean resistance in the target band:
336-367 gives 4.9 K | 4.43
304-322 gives 4.5 K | 4.07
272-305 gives 6.2 K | 4.5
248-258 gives 0.7 K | 5.31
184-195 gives 0.3 K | 5.86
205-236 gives 2.6 K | 5.36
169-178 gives 0.2 K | 5.91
